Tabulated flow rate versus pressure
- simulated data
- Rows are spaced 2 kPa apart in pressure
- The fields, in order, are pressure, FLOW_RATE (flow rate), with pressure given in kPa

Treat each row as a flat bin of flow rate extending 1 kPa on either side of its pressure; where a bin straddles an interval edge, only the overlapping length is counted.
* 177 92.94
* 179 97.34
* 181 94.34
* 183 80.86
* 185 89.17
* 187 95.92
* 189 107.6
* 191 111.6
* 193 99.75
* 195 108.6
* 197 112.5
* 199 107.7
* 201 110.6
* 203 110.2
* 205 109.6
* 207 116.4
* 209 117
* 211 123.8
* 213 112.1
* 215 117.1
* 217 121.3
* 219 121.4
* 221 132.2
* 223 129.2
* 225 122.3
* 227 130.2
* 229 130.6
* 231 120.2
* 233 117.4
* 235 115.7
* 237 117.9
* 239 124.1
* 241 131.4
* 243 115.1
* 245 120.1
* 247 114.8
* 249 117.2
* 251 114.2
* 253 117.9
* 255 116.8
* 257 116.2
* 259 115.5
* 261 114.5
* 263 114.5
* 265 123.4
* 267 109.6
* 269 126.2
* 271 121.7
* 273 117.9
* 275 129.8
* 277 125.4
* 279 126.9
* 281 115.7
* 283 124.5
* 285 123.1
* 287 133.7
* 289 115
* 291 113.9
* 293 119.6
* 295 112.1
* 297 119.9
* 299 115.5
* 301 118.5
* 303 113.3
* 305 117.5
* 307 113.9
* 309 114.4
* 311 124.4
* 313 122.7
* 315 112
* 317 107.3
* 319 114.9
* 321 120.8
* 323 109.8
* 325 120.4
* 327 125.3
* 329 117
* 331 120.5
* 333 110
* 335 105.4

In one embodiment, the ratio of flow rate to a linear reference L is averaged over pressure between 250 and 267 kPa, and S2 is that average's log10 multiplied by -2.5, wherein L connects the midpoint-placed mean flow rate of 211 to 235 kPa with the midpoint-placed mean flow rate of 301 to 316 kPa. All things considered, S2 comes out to 0.04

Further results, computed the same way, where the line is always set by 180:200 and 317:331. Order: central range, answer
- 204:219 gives -0.13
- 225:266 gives -0.11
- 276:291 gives -0.10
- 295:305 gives -0.02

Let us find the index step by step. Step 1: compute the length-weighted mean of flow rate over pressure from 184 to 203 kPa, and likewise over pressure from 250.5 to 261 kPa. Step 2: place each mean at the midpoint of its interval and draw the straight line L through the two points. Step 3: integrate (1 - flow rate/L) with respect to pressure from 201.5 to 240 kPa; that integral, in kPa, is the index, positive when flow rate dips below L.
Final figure -3.6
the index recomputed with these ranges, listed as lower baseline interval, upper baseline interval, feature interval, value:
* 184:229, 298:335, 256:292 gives -1.53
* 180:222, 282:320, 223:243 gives -1.98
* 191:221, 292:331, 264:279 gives -0.85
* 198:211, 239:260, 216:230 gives -1.42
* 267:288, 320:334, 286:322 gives 1.00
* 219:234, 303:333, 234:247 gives 0.43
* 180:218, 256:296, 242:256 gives -0.11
